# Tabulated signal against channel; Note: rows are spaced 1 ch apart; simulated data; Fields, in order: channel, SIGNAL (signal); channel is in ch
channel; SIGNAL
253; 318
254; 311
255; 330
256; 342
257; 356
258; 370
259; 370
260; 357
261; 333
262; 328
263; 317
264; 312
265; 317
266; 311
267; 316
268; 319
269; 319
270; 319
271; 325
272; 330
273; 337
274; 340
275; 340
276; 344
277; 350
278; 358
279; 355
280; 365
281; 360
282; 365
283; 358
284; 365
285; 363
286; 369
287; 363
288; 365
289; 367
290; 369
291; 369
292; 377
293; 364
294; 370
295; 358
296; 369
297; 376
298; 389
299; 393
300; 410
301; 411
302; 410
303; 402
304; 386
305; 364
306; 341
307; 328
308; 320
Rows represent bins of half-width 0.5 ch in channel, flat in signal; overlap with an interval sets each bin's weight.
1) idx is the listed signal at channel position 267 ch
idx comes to 316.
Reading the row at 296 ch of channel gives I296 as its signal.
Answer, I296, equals 369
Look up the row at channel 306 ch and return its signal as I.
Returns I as 341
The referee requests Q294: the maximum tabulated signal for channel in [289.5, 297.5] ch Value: 377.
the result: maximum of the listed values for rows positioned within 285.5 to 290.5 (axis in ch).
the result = 369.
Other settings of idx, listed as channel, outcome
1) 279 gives 355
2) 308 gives 320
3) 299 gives 393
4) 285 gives 363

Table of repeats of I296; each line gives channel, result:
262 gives 328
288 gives 365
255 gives 330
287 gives 363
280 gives 365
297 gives 376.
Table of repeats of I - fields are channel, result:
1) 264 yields 312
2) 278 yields 358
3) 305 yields 364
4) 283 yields 358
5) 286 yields 369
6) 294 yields 370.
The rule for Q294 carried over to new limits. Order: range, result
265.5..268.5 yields 319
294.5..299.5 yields 393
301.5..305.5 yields 410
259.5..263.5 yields 357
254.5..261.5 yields 370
